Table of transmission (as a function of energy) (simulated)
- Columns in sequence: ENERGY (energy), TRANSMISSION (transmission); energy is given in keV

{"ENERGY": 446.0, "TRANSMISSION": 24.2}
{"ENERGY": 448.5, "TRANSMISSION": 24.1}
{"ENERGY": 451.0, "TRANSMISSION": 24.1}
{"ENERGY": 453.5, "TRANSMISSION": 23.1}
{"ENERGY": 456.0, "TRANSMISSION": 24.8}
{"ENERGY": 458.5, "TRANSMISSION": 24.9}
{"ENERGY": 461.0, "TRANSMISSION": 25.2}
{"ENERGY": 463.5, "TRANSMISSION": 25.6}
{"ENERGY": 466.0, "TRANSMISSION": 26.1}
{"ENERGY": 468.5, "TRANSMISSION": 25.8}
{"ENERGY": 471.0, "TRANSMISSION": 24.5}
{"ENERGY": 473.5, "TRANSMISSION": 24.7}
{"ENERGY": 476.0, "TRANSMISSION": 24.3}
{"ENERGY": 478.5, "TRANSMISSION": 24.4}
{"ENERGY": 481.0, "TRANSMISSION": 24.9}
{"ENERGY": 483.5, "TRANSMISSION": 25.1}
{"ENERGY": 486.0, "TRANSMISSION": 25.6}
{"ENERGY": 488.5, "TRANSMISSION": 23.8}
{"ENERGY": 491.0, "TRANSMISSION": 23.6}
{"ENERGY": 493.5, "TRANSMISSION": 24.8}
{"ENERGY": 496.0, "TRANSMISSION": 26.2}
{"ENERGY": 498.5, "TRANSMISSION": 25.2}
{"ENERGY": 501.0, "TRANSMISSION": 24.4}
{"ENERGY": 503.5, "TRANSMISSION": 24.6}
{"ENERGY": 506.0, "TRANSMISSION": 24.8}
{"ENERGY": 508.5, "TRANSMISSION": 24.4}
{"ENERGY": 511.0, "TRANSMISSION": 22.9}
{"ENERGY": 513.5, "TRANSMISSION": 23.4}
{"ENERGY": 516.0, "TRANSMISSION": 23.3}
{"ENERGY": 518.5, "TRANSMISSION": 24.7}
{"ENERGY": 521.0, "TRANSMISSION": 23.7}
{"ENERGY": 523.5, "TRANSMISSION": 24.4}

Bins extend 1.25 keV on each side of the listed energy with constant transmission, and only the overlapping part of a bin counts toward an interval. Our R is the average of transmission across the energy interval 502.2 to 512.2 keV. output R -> 24.2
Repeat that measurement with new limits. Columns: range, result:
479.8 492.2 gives 24.6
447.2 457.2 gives 24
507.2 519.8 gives 23.7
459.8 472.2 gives 25.4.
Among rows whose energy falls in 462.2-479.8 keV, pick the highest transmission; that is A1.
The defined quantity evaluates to 26.1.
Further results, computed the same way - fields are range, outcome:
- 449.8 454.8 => 24.1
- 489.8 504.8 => 26.2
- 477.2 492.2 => 25.6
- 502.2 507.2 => 24.8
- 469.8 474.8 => 24.7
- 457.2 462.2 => 25.2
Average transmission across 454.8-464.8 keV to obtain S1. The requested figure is 25.1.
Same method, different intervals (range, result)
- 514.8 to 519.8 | 24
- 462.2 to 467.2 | 25.8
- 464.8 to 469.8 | 25.9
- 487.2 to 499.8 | 24.7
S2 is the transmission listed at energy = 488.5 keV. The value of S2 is 23.8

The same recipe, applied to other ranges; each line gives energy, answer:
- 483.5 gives 25.1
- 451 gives 24.1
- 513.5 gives 23.4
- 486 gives 25.6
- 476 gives 24.3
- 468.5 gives 25.8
